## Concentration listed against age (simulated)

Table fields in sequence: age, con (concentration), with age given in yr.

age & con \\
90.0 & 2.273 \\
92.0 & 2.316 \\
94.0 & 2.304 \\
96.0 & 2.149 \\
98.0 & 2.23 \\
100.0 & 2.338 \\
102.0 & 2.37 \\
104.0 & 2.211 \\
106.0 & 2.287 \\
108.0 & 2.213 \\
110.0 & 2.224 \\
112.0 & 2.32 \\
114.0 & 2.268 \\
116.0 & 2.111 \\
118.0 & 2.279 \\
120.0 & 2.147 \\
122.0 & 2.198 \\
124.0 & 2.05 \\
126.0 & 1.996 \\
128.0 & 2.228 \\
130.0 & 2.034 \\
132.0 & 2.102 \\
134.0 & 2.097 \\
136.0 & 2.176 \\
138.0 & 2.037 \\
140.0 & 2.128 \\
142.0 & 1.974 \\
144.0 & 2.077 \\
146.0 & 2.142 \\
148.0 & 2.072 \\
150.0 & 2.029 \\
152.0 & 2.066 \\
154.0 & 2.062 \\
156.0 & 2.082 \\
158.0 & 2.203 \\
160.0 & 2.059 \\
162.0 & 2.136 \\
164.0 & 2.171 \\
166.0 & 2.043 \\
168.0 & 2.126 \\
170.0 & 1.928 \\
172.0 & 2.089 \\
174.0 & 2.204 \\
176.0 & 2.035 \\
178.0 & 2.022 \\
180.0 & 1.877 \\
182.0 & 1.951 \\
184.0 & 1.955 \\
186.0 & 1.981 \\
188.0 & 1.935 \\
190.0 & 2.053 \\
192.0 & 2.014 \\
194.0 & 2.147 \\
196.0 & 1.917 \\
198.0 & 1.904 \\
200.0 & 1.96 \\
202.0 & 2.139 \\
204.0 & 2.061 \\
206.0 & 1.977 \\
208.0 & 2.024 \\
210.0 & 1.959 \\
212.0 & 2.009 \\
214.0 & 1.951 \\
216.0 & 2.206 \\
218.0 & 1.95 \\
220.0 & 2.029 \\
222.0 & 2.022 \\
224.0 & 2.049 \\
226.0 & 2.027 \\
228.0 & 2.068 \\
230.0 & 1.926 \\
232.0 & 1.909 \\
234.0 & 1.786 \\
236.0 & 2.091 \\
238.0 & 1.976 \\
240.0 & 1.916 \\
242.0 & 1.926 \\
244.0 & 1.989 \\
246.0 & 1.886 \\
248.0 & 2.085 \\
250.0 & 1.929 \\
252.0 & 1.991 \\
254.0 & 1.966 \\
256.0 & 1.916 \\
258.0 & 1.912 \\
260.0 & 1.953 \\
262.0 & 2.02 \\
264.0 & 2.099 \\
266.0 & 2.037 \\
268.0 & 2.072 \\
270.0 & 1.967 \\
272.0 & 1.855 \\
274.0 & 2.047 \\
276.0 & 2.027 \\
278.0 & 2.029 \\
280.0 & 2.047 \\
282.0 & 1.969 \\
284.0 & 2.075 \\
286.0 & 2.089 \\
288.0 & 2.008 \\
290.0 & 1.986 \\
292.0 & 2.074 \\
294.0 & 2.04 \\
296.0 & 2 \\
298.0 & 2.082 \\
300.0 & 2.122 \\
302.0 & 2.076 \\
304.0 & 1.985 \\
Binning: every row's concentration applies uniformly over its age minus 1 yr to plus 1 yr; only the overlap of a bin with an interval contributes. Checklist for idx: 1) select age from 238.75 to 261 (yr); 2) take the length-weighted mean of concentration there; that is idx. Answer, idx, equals 1.95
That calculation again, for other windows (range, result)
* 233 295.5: 1.99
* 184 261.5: 1.99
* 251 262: 1.95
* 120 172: 2.09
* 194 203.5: 2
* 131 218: 2.05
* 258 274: 2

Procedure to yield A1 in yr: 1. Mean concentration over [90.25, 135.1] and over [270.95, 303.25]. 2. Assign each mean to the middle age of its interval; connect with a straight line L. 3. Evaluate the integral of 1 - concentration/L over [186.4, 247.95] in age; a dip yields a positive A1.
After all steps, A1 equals 3.1 yr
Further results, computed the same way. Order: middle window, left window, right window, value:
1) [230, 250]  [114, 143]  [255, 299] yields 0.9 yr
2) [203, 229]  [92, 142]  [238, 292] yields 0.4 yr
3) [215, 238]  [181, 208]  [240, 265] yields -0.2 yr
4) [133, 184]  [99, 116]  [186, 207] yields 1.2 yr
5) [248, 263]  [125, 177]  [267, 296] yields 0.5 yr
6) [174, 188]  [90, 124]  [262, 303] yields 1.1 yr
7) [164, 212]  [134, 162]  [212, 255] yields 0.5 yr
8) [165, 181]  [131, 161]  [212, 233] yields 0.2 yr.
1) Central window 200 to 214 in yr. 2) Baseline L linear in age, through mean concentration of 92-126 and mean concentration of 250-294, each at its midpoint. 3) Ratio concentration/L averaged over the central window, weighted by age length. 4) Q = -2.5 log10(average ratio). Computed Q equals 0.04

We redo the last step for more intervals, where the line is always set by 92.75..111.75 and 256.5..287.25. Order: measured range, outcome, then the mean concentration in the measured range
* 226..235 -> 0.08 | 1.93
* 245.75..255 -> 0.04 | 1.98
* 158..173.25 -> 0.04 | 2.09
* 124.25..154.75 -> 0.06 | 2.08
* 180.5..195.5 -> 0.07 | 2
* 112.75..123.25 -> 0.02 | 2.2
